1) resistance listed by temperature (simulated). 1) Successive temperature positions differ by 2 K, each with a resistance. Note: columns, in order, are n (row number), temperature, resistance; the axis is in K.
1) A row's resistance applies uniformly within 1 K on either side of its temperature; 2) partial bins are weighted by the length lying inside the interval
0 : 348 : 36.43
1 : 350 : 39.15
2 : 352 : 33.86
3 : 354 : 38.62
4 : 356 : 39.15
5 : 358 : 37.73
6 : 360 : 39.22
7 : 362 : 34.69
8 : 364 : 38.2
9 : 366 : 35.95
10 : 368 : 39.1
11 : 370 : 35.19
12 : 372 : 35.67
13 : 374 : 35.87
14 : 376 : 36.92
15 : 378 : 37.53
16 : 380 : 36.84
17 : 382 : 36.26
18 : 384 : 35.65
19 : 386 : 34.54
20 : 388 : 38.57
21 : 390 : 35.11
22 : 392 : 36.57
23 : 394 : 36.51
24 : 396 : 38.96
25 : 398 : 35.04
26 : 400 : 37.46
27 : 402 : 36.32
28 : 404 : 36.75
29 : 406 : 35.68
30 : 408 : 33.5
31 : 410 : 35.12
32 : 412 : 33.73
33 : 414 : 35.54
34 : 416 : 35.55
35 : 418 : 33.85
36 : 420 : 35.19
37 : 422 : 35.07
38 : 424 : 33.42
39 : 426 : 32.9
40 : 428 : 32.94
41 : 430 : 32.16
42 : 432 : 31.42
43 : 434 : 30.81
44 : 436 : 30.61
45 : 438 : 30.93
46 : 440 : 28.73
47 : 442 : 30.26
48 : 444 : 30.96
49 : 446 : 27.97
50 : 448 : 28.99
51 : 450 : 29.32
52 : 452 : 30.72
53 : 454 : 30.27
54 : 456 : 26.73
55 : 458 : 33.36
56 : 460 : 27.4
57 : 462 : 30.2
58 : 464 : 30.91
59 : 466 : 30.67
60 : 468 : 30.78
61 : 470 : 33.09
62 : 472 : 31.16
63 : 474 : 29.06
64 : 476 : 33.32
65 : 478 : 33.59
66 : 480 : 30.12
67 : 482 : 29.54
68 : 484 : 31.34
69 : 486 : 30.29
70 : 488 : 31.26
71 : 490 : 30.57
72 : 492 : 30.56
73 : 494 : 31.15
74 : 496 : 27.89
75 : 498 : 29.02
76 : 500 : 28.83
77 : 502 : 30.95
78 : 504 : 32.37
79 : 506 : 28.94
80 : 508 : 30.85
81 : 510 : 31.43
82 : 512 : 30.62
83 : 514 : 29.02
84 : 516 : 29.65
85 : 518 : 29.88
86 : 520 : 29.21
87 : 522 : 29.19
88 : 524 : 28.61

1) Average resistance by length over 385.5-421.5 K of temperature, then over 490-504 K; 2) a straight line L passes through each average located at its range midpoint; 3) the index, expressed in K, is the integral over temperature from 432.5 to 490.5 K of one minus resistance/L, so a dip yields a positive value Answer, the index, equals 3.0 K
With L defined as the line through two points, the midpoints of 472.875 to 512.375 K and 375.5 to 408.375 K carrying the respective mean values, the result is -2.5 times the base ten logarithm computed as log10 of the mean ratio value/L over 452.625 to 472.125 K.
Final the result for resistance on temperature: 0.07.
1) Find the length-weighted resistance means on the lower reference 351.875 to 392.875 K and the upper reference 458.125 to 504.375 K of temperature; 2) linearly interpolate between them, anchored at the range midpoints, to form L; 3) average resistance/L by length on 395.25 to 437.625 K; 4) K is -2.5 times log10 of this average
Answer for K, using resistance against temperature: 0.00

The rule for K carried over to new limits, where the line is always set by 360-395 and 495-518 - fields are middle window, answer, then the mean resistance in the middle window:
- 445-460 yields 0.11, 29.5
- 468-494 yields 0.00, 31.1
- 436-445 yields 0.10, 30.3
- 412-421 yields -0.01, 34.9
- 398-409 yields -0.02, 35.9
